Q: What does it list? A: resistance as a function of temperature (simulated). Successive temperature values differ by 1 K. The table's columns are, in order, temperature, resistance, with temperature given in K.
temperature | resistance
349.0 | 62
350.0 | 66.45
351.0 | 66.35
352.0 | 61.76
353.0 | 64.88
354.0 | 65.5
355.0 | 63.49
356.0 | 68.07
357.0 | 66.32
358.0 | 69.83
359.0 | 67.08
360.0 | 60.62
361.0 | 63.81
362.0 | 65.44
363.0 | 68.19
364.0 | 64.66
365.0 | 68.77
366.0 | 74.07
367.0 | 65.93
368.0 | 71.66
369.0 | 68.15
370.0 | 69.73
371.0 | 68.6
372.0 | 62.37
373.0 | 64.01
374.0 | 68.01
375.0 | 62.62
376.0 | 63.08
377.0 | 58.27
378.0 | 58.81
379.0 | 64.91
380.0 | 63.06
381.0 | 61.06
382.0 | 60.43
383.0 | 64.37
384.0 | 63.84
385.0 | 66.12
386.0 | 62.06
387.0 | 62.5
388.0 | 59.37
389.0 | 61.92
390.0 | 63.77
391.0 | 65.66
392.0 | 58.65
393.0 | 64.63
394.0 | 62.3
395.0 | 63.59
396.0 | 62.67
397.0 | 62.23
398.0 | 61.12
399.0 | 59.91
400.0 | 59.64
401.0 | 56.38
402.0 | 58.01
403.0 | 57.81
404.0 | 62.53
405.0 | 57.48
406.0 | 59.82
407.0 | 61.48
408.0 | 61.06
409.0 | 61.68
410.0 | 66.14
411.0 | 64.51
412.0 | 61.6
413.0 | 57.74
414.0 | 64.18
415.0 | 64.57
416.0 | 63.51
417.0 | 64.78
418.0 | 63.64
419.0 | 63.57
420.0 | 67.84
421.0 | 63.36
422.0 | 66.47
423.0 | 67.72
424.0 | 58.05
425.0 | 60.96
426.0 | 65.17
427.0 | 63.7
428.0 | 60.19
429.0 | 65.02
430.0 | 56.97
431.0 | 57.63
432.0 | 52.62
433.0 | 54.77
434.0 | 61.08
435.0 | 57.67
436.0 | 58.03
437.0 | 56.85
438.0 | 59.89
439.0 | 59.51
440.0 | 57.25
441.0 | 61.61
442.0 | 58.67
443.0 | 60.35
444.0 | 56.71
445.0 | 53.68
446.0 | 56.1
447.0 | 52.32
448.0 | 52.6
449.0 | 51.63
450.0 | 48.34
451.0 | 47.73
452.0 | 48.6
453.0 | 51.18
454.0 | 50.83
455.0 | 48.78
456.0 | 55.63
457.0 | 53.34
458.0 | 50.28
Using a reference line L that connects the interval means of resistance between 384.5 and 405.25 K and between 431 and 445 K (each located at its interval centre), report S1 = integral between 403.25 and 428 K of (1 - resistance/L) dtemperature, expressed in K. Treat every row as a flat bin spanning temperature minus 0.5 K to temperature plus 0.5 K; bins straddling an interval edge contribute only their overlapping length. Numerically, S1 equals -1.31 K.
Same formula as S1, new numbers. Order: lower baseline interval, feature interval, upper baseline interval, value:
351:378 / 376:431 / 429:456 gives -1.5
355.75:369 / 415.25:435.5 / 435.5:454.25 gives -1.4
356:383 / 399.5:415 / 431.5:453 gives -0.2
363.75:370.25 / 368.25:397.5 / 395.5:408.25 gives 0.7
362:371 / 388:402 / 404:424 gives 0.8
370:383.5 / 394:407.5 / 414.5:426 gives 0.7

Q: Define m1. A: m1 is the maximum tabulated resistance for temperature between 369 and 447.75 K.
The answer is 69.73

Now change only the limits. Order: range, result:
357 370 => 74.07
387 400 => 65.66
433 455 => 61.61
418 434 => 67.84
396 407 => 62.67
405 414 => 66.14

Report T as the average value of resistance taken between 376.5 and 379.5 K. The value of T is 60.7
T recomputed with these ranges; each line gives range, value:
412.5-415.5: 62.2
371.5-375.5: 64.3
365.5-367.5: 70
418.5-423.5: 65.8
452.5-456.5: 51.6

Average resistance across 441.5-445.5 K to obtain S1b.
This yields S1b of 57.4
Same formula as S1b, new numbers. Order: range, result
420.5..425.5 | 63.3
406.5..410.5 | 62.6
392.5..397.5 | 63.1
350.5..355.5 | 64.4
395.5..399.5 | 61.5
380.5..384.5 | 62.4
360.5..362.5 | 64.6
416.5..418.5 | 64.2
